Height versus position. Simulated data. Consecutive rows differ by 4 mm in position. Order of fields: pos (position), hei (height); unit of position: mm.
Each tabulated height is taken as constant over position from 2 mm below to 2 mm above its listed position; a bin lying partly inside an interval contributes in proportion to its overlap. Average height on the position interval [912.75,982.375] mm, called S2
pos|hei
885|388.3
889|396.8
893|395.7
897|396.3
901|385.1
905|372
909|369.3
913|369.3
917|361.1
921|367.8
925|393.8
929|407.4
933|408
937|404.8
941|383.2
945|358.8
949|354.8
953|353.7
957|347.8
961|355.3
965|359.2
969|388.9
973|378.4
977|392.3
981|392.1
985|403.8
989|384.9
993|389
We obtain 377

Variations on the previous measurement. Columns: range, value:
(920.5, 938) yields 398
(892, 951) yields 382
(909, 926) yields 371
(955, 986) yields 376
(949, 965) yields 353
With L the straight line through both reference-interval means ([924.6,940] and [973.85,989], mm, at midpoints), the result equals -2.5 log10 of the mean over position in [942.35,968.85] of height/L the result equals 0.12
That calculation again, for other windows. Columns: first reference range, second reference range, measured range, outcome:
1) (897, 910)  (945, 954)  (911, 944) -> -0.06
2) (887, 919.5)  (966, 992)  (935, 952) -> 0.03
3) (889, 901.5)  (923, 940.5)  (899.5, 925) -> 0.07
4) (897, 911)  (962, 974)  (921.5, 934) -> -0.06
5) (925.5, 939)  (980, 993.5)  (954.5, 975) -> 0.09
